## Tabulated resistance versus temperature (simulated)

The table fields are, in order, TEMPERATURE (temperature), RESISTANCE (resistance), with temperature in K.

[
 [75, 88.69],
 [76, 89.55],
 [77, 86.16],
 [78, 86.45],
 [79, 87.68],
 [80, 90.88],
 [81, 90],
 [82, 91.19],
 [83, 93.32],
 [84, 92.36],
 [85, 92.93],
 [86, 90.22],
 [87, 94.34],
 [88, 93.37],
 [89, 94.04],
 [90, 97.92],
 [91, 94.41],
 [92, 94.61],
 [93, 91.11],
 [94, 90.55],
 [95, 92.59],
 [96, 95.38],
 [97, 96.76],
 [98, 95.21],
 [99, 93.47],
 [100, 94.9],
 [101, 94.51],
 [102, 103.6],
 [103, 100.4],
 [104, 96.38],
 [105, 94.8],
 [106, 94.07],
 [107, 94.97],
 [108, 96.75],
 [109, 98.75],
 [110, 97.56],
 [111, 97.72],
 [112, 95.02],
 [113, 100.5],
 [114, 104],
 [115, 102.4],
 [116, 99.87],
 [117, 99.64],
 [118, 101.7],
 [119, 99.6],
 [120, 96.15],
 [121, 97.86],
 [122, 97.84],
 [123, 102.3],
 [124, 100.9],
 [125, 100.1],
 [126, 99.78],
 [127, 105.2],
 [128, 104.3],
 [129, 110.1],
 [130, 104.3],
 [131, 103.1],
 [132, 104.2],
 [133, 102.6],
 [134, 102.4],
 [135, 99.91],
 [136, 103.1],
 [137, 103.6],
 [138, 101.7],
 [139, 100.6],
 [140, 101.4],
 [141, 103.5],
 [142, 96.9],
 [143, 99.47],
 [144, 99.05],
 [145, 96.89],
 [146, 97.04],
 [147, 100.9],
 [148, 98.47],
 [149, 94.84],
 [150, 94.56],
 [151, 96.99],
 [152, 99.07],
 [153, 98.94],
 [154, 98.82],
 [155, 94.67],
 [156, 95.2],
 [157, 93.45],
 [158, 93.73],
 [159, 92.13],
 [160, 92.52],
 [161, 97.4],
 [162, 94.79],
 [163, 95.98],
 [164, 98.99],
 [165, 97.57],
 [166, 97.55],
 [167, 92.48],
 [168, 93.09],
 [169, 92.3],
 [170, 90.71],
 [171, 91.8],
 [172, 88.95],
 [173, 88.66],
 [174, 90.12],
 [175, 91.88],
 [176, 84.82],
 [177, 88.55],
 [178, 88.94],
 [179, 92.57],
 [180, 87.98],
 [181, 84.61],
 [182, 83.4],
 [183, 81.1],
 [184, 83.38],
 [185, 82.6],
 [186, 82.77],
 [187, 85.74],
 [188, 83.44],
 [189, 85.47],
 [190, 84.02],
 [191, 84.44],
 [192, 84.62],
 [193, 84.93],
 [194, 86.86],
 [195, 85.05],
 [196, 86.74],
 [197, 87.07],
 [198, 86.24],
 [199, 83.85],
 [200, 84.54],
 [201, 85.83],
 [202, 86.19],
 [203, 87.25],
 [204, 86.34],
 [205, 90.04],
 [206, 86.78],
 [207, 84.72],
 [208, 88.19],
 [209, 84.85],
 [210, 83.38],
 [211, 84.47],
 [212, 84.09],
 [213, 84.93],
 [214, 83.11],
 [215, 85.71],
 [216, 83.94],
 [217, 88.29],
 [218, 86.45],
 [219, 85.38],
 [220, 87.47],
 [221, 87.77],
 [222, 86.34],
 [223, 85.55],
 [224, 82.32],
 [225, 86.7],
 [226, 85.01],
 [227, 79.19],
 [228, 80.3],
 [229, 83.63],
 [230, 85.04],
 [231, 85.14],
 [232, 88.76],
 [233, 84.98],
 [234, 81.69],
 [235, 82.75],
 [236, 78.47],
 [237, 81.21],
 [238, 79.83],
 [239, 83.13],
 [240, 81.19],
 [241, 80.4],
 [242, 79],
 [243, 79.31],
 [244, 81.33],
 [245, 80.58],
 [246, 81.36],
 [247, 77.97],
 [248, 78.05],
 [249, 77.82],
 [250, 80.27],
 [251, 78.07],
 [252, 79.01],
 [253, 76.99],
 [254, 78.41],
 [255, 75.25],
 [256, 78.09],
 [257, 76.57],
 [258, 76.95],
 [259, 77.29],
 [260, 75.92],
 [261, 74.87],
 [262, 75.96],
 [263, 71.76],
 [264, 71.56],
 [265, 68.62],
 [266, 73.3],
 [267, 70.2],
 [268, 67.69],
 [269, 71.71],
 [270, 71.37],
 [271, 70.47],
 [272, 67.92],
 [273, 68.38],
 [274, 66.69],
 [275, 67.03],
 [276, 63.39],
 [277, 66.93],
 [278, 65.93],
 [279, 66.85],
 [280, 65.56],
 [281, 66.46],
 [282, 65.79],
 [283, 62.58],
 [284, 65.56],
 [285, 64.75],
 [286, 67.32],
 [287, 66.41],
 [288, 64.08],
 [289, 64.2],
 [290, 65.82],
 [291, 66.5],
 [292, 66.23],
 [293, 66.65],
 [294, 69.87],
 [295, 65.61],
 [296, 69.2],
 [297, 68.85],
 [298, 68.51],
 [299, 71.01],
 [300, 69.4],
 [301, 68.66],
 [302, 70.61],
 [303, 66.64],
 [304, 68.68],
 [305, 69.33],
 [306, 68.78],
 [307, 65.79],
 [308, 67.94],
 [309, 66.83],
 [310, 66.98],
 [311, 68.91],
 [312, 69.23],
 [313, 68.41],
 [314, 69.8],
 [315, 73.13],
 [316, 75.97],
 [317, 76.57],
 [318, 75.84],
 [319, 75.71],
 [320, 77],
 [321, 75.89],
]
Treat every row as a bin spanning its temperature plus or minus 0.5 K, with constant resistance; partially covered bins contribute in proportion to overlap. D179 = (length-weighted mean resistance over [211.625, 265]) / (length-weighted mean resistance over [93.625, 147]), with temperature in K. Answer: 0.8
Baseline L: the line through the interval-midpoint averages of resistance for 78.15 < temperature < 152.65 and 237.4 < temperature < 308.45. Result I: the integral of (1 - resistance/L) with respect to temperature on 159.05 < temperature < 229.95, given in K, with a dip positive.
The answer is -2.2 K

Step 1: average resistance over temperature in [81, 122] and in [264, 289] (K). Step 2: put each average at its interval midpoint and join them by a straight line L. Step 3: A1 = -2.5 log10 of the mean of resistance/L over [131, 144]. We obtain -0.13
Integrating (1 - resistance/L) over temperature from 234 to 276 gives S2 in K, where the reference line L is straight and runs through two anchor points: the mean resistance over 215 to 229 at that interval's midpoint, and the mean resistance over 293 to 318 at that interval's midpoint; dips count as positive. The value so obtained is 1.6 K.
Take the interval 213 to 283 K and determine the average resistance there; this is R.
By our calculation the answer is 77.6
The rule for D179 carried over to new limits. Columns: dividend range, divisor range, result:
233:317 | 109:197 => 0.76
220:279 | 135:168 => 0.79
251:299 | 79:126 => 0.73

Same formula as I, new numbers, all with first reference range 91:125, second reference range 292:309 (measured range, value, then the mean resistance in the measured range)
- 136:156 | -1.57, 98.8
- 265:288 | 1.49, 67.3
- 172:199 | -0.11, 86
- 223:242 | -1.00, 82.7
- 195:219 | -0.97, 85.8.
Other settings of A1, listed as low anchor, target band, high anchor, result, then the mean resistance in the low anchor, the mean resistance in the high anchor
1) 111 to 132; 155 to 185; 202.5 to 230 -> 0.02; 101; 85.3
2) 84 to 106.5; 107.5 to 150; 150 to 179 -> -0.07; 94.7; 93.6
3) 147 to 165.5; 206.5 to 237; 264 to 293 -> -0.05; 96.1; 67.1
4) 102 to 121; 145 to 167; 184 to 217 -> -0.05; 98.5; 85.3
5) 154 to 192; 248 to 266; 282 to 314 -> -0.02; 90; 67.4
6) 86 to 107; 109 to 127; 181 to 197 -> -0.08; 95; 84.4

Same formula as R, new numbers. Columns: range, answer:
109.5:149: 101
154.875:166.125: 95.3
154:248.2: 86.5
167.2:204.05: 86.7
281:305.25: 67.1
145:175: 94.9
